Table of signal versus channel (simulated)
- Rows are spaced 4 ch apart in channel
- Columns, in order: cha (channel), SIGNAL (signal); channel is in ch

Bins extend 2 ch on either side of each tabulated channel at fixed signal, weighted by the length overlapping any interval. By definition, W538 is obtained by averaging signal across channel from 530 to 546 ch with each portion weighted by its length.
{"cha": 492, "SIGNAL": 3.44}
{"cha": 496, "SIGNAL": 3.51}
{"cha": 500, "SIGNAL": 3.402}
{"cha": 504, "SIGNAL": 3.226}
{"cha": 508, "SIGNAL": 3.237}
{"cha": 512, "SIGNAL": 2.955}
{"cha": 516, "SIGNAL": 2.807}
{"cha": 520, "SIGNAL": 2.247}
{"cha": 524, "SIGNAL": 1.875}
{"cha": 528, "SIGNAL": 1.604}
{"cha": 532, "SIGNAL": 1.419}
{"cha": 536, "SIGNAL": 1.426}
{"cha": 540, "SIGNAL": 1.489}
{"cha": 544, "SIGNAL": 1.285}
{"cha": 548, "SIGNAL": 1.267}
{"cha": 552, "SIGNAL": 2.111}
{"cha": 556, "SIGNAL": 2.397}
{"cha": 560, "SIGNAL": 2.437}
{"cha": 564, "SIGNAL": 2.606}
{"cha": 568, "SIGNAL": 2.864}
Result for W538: 1.4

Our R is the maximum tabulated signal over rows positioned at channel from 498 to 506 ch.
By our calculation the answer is 3.402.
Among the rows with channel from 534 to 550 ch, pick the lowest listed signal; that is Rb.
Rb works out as 1.267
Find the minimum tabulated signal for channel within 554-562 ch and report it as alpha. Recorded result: 2.397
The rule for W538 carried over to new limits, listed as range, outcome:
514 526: 2.31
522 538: 1.58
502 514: 3.14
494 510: 3.34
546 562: 2.05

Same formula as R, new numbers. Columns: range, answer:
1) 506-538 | 3.237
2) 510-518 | 2.955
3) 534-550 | 1.489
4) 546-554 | 2.111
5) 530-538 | 1.426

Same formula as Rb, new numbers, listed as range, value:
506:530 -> 1.604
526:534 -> 1.419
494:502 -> 3.402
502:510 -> 3.226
